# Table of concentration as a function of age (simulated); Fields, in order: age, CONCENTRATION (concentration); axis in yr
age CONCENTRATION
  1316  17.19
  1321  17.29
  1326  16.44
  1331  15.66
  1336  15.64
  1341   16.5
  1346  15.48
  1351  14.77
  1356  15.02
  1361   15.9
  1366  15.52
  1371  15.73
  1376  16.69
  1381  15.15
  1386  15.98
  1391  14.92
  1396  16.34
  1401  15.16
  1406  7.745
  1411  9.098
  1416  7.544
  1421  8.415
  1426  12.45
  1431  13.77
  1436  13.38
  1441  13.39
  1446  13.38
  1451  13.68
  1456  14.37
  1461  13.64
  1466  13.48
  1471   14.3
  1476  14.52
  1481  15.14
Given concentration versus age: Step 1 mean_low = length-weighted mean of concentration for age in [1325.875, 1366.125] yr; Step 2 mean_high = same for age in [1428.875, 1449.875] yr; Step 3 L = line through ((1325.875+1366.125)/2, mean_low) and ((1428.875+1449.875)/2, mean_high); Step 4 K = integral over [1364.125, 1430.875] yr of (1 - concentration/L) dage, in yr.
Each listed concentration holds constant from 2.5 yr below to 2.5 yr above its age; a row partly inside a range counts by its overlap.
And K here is 6.33 yr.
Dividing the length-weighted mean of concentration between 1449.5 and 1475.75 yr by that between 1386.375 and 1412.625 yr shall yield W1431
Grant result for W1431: 1.07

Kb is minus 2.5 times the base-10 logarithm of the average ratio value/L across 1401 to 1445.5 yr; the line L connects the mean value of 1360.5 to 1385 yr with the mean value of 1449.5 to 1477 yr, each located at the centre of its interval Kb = 0.31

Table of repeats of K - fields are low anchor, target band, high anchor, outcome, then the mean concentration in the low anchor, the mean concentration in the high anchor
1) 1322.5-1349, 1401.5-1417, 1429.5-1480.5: 5.9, 16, 13.8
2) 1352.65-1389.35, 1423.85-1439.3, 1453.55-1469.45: 1.3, 15.7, 13.9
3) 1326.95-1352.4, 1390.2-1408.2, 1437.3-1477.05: 1.5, 15.7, 13.8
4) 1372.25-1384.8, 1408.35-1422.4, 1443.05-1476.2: 6.2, 15.9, 13.9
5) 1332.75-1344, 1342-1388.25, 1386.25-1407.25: -1.4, 16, 14.1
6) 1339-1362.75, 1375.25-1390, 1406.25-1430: -3.6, 15.5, 9.5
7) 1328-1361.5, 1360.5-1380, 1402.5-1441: -2.8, 15.6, 10.7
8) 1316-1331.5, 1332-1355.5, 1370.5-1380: 1.3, 16.7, 16.1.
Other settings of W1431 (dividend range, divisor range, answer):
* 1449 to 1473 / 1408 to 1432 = 1.39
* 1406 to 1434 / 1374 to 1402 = 0.64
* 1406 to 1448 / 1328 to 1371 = 0.72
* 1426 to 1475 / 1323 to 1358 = 0.87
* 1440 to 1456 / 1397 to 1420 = 1.33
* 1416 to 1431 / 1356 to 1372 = 0.67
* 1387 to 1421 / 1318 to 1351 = 0.73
